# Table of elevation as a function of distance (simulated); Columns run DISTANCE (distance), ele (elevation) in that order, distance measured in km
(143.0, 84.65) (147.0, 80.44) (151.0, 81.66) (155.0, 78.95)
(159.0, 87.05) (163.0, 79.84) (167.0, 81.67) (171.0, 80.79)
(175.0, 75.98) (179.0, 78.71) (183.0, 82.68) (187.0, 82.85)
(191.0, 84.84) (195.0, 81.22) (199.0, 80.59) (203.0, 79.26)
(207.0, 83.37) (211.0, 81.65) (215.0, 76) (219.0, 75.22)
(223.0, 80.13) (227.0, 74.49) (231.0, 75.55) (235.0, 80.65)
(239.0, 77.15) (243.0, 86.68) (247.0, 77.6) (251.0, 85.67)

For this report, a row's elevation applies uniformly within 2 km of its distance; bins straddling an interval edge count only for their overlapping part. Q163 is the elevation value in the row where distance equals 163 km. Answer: 79.84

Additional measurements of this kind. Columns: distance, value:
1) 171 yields 80.79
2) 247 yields 77.6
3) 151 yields 81.66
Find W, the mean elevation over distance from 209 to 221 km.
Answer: 77.6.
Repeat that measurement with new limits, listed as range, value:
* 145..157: 80.4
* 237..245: 81.9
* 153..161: 83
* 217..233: 76.3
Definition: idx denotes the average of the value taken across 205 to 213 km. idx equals 82.5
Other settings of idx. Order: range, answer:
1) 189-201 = 82.2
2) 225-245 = 78.9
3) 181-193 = 83.5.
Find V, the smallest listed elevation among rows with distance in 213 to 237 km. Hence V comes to 74.49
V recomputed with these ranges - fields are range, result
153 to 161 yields 78.95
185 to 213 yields 79.26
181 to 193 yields 82.68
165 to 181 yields 75.98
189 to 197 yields 81.22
